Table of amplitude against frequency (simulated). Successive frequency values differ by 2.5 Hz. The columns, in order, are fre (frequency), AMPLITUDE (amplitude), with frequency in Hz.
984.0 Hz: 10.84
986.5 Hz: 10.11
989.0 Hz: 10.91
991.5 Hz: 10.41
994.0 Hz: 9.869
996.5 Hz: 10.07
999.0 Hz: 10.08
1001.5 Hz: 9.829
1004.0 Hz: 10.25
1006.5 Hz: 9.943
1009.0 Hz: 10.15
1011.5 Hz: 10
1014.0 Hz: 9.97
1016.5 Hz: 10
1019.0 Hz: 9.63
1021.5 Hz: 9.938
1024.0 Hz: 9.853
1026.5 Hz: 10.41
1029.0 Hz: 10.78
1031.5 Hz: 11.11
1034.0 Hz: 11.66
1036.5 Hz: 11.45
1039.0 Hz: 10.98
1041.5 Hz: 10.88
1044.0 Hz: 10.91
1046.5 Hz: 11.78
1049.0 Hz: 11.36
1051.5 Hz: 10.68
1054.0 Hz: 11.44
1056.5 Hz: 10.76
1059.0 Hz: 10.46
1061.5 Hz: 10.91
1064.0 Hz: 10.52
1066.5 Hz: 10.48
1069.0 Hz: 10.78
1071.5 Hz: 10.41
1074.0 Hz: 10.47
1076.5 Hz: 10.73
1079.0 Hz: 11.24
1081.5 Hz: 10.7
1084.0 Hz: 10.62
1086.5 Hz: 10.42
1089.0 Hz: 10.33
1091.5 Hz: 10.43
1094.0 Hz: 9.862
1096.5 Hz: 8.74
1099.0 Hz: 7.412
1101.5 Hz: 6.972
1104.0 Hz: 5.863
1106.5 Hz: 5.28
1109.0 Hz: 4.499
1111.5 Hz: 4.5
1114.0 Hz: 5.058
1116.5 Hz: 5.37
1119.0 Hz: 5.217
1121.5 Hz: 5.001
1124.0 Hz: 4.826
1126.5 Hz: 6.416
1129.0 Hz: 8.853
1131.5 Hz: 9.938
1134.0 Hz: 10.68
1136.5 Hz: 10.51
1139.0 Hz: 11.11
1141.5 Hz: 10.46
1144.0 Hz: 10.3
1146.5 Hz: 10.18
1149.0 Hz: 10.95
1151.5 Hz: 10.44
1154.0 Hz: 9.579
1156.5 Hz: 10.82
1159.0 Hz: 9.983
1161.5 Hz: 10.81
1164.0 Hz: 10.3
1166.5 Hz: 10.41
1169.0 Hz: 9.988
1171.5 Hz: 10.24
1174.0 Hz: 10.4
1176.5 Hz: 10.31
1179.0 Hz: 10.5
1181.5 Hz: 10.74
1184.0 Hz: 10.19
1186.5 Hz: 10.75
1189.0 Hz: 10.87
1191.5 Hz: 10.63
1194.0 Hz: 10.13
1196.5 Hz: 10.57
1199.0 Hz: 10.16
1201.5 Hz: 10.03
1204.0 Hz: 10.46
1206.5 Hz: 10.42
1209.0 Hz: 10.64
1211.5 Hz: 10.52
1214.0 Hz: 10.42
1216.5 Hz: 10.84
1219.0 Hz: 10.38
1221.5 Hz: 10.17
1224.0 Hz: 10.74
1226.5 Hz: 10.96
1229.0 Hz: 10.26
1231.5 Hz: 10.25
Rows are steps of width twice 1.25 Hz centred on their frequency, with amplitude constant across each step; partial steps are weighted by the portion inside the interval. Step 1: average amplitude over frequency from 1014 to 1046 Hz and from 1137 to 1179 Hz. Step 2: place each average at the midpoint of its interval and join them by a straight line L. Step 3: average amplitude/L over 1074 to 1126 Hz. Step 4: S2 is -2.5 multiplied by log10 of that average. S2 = 0.34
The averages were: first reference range 10.6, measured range 7.7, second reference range 10.4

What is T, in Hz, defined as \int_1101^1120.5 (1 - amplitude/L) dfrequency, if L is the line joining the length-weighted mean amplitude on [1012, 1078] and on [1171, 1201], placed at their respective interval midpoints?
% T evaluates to 9.8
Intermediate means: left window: 10.7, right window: 10.5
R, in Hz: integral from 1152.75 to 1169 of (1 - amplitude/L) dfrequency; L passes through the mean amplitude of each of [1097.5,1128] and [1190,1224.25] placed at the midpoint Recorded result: -4.5 Hz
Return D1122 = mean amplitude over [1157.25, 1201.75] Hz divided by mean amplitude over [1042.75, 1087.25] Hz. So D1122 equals 1.0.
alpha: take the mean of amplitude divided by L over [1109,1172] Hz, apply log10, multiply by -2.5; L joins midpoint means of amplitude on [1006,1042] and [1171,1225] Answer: 0.19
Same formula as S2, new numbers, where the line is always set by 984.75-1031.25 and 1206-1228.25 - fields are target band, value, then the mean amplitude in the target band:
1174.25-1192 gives -0.01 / 10.6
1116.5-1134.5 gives 0.43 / 7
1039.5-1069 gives -0.07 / 10.9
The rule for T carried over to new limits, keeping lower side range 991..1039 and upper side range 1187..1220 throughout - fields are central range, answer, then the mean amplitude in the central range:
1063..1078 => -0.33 Hz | 10.6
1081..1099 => 0.74 Hz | 9.94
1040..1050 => -0.87 Hz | 11.2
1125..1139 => 1.41 Hz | 9.36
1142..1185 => 0.30 Hz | 10.4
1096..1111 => 5.97 Hz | 6.25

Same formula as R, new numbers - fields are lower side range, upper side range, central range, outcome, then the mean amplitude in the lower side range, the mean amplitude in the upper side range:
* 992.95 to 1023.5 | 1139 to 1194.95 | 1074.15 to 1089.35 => -0.7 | 9.98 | 10.4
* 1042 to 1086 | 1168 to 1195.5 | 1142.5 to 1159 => 0.3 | 10.8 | 10.4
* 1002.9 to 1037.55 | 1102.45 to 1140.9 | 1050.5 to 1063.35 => -2.4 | 10.4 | 6.94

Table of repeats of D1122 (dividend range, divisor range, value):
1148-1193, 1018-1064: 0.96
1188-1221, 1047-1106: 1.04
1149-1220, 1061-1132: 1.26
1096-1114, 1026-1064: 0.54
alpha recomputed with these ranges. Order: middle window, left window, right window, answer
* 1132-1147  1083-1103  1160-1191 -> -0.06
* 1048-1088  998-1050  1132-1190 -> -0.03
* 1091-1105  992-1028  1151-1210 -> 0.25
